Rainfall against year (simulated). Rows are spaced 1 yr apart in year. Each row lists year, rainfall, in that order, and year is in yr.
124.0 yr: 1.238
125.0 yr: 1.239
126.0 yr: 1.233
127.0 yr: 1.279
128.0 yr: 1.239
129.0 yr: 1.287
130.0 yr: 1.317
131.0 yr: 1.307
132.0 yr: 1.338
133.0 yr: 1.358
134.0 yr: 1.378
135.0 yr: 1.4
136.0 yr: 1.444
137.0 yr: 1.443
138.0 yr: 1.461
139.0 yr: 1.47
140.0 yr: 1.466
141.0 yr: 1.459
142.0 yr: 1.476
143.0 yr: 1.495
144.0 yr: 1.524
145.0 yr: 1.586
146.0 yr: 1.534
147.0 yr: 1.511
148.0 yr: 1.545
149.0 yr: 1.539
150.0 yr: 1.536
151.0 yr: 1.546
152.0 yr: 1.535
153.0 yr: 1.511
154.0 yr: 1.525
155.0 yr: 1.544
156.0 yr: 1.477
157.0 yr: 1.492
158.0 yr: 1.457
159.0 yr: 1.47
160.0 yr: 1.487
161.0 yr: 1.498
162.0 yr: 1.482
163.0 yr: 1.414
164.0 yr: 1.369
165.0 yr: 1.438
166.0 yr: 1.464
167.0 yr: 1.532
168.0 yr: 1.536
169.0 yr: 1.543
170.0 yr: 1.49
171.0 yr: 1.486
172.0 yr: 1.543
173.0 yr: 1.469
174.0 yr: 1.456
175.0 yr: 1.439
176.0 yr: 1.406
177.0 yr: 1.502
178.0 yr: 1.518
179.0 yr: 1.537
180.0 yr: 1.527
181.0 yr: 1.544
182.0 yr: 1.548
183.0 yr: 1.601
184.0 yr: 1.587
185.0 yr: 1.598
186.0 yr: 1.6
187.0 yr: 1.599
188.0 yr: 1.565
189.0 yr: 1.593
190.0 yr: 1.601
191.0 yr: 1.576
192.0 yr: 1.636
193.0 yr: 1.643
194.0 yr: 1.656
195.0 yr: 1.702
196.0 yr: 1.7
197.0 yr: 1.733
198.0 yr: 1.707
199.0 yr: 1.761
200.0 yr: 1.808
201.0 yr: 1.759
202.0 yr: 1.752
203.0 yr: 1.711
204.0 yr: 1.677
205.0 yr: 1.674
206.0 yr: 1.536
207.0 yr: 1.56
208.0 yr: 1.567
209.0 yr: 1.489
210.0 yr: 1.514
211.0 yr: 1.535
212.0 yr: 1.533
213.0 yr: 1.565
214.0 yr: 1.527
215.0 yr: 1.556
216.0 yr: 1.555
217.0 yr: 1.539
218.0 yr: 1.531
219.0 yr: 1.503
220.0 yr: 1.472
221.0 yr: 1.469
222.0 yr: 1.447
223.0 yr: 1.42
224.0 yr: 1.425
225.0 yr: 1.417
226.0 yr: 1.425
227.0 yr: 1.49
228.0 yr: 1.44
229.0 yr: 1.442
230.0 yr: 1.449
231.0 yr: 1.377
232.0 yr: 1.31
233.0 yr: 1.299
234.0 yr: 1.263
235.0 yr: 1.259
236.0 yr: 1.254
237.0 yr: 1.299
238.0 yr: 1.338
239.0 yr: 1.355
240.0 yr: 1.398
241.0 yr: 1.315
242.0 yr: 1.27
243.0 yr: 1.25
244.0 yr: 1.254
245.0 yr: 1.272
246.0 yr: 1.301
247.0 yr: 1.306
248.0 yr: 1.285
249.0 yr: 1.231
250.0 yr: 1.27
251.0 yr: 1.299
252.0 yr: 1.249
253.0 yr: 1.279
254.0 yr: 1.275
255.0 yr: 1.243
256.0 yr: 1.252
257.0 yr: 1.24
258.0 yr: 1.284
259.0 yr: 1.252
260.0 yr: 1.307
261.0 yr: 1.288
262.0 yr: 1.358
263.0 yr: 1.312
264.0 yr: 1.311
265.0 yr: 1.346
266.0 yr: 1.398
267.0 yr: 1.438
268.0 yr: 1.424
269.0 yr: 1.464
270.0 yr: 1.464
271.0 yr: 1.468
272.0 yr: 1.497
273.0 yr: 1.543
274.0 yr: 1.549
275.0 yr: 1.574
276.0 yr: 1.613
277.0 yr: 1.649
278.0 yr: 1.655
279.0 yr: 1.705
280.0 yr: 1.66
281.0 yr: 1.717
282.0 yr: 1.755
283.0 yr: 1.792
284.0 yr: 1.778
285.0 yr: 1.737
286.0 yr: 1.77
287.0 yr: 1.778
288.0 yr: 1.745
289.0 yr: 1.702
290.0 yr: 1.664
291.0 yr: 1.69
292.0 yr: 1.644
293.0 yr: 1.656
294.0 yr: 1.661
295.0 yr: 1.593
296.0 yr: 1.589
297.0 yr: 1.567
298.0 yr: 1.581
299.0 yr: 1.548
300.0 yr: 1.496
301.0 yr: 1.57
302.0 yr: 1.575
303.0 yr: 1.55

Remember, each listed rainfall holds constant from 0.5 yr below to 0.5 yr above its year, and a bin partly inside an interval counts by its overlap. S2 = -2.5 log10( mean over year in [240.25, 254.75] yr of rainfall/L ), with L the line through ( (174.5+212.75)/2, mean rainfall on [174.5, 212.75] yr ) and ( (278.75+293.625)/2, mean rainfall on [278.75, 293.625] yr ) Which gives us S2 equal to 0.29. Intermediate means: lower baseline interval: 1.6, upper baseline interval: 1.72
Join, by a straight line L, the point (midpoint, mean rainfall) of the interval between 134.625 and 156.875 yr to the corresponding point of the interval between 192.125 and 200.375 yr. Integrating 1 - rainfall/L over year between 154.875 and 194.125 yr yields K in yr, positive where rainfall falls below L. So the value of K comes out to 2.4 yr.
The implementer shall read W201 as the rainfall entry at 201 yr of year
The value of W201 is 1.759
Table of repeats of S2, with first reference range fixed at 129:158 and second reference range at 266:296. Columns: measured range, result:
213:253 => 0.146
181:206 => -0.086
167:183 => -0.001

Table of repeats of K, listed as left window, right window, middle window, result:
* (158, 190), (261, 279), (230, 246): 1.96 yr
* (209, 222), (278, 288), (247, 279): 5.56 yr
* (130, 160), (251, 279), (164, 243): -4.16 yr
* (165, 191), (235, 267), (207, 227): -1.36 yr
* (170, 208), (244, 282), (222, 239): 1.36 yr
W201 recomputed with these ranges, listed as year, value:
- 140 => 1.466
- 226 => 1.425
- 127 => 1.279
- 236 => 1.254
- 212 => 1.533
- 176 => 1.406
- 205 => 1.674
